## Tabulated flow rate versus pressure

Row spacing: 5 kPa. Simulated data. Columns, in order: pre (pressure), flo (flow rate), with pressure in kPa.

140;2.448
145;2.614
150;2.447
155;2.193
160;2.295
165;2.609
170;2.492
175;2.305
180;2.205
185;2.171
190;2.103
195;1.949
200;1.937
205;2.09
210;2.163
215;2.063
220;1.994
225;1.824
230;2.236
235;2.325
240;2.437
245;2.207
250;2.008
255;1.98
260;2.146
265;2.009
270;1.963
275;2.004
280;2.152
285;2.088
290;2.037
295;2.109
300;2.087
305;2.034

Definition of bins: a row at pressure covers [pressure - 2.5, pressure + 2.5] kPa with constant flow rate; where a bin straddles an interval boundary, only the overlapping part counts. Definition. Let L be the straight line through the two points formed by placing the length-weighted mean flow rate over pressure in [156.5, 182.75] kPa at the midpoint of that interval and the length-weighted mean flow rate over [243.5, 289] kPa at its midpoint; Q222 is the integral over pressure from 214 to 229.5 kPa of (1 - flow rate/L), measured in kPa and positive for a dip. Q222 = 1.5 kPa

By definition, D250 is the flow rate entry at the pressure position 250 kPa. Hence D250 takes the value 2.008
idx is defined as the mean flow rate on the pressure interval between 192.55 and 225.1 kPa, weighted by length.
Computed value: 2.02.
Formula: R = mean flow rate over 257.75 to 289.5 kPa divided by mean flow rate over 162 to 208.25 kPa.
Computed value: 0.93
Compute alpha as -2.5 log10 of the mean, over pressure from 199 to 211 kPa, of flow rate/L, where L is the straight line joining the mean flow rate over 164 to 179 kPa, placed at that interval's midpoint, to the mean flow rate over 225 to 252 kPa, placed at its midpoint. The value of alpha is 0.12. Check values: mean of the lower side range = 2.43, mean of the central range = 2.07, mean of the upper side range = 2.21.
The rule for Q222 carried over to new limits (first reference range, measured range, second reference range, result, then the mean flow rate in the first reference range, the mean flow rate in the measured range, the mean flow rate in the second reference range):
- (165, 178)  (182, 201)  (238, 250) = 2.63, 2.43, 2.05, 2.25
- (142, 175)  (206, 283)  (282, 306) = 3.63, 2.43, 2.1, 2.07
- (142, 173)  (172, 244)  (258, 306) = 4.78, 2.44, 2.13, 2.06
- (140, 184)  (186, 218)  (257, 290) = 3.03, 2.39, 2.06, 2.06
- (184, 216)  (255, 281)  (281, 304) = 0.44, 2.06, 2.04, 2.08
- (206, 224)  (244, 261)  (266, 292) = -0.16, 2.05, 2.07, 2.05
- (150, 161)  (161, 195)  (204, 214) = -1.06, 2.28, 2.29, 2.12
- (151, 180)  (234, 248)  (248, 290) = -1.18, 2.37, 2.31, 2.04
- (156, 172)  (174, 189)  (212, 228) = 0.57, 2.44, 2.21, 1.98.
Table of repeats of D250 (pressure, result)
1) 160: 2.295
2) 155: 2.193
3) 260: 2.146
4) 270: 1.963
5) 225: 1.824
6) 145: 2.614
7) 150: 2.447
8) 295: 2.109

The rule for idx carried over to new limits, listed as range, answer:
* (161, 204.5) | 2.22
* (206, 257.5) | 2.12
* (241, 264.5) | 2.1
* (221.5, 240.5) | 2.17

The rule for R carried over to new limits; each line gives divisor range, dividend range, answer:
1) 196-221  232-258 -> 1.07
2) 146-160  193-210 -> 0.86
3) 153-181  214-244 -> 0.91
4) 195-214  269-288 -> 1.00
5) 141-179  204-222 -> 0.86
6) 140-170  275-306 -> 0.85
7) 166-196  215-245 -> 0.96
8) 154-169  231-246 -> 0.97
